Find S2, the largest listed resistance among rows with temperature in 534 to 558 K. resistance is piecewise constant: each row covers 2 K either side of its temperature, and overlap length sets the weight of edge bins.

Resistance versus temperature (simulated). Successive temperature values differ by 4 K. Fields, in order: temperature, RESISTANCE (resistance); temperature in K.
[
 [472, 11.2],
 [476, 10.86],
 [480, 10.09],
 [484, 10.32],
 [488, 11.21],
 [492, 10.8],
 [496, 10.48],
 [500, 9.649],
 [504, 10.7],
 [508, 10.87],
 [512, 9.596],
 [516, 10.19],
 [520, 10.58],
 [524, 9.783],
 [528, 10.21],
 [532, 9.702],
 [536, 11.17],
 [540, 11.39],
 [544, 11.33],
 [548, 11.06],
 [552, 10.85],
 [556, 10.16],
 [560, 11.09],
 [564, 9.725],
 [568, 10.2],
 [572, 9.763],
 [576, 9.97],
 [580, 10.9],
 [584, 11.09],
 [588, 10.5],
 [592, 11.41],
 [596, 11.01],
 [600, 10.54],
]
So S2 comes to 11.39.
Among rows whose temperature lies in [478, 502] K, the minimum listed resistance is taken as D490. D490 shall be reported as 9.649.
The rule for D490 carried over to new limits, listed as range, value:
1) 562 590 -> 9.725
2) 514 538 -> 9.702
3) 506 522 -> 9.596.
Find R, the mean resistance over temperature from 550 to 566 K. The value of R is 10.5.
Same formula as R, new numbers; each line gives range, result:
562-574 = 9.9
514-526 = 10.2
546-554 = 11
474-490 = 10.6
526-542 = 10.6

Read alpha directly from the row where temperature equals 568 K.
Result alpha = 10.2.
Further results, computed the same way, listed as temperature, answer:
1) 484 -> 10.32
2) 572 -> 9.763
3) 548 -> 11.06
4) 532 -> 9.702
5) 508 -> 10.87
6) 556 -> 10.16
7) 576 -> 9.97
